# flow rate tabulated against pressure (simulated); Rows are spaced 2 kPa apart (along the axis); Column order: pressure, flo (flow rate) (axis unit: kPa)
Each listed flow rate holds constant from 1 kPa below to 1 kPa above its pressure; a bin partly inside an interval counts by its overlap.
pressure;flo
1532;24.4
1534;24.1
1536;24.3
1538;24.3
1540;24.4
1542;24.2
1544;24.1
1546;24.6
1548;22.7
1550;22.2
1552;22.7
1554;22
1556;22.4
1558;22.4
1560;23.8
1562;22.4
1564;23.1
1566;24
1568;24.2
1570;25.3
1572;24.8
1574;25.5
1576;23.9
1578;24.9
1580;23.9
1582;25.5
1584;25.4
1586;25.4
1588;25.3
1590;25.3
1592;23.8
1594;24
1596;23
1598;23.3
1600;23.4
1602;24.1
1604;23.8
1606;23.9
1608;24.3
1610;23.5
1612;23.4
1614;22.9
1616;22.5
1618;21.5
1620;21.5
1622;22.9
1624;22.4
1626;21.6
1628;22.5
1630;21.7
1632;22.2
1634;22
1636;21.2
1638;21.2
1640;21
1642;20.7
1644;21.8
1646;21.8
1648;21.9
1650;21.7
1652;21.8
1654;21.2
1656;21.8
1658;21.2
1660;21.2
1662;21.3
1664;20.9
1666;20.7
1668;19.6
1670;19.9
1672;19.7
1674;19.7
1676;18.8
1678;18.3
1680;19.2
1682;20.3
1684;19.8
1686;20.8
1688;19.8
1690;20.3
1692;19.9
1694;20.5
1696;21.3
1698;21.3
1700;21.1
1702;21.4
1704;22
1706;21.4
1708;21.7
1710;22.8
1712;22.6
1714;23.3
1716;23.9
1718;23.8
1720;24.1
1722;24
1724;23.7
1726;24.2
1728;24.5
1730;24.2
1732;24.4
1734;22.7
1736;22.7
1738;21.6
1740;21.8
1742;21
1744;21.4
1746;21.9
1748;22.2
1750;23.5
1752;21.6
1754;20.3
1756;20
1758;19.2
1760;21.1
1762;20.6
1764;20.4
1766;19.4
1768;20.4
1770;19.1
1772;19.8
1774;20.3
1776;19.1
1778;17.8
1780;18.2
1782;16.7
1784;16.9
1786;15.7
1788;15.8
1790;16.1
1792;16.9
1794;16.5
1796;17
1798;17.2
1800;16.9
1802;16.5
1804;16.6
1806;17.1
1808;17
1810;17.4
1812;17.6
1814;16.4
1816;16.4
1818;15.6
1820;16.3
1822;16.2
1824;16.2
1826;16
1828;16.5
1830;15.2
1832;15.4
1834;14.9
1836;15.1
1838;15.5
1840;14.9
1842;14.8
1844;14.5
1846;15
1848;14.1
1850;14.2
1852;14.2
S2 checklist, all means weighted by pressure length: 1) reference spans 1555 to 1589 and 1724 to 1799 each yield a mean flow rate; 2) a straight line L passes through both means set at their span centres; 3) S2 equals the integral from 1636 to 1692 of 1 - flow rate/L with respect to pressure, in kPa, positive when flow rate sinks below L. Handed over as 4.1 kPa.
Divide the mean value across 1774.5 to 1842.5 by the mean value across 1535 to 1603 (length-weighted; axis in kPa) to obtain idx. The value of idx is 0.69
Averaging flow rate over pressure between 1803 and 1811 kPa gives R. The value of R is 17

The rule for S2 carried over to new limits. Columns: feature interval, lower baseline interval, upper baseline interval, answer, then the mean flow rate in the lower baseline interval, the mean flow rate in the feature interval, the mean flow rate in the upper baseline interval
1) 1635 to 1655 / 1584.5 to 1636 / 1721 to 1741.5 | 1.55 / 23.2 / 21.4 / 23.3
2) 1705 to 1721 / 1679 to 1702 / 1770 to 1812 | -2.61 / 20.4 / 23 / 17.3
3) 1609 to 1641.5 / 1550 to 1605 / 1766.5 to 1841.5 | 0.51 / 24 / 22.1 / 16.8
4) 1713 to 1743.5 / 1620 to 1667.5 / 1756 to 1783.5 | -4.85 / 21.6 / 23.3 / 19.4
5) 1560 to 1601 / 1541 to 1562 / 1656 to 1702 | -3.40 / 23.1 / 24.3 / 20.3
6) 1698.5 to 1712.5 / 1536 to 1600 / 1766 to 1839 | -1.39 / 24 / 21.8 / 16.9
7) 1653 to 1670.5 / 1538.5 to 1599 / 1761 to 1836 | 0.28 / 24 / 20.9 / 17.2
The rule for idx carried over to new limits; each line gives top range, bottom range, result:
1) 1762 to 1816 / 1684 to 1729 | 0.80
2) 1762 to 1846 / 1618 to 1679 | 0.80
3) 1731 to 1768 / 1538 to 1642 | 0.92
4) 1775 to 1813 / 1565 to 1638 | 0.72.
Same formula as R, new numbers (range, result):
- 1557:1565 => 22.9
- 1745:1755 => 21.9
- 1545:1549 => 23.6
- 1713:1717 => 23.6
